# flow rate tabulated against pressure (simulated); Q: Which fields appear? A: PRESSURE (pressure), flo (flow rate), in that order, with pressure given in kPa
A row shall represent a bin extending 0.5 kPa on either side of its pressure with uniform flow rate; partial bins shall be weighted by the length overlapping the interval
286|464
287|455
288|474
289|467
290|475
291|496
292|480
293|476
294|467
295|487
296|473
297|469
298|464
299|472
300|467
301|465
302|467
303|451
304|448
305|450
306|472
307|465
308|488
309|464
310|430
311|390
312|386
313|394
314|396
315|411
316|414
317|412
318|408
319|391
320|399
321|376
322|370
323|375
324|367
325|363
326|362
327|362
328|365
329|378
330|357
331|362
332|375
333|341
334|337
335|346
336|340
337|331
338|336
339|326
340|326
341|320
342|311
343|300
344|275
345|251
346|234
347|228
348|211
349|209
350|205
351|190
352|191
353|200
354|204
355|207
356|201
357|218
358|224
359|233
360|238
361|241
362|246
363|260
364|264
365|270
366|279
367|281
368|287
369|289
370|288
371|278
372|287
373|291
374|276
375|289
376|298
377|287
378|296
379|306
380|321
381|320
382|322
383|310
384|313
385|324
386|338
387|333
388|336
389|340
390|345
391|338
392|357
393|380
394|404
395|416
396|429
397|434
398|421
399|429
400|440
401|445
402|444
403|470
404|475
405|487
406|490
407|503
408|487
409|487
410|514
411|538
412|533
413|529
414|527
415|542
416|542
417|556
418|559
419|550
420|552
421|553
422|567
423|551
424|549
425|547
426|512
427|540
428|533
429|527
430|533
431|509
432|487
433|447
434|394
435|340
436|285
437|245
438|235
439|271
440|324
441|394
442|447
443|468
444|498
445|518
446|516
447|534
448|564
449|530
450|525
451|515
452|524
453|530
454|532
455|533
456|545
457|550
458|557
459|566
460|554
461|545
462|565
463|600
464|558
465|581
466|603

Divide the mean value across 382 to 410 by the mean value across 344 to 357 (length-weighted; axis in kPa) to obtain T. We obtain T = 1.90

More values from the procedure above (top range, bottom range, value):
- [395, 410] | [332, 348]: 1.50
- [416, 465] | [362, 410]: 1.39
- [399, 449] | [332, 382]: 1.76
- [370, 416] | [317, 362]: 1.31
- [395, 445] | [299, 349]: 1.27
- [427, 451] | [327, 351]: 1.45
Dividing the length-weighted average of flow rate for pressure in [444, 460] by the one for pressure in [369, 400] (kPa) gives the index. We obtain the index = 1.6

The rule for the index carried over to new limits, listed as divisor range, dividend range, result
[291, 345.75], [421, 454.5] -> 1.19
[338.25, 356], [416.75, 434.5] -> 2.13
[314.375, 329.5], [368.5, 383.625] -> 0.78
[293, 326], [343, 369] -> 0.55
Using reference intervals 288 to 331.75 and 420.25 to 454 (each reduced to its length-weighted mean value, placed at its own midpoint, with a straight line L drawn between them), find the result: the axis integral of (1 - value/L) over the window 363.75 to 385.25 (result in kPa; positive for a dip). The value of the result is 7.4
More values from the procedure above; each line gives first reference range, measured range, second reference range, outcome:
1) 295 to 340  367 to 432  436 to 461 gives 3.61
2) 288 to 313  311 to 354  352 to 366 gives 1.21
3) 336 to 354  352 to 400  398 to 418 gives 9.76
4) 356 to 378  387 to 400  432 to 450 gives -2.60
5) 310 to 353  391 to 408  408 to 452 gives 0.08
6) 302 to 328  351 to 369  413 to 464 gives 8.33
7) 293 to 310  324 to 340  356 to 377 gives 0.87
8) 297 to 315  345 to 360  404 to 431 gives 8.34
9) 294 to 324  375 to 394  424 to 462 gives 5.48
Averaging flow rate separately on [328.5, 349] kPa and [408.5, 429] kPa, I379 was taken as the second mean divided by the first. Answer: 1.7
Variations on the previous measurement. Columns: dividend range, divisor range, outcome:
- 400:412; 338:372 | 1.92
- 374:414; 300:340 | 1.01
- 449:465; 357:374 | 2.07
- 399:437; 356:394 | 1.68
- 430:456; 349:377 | 1.80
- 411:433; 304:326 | 1.31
